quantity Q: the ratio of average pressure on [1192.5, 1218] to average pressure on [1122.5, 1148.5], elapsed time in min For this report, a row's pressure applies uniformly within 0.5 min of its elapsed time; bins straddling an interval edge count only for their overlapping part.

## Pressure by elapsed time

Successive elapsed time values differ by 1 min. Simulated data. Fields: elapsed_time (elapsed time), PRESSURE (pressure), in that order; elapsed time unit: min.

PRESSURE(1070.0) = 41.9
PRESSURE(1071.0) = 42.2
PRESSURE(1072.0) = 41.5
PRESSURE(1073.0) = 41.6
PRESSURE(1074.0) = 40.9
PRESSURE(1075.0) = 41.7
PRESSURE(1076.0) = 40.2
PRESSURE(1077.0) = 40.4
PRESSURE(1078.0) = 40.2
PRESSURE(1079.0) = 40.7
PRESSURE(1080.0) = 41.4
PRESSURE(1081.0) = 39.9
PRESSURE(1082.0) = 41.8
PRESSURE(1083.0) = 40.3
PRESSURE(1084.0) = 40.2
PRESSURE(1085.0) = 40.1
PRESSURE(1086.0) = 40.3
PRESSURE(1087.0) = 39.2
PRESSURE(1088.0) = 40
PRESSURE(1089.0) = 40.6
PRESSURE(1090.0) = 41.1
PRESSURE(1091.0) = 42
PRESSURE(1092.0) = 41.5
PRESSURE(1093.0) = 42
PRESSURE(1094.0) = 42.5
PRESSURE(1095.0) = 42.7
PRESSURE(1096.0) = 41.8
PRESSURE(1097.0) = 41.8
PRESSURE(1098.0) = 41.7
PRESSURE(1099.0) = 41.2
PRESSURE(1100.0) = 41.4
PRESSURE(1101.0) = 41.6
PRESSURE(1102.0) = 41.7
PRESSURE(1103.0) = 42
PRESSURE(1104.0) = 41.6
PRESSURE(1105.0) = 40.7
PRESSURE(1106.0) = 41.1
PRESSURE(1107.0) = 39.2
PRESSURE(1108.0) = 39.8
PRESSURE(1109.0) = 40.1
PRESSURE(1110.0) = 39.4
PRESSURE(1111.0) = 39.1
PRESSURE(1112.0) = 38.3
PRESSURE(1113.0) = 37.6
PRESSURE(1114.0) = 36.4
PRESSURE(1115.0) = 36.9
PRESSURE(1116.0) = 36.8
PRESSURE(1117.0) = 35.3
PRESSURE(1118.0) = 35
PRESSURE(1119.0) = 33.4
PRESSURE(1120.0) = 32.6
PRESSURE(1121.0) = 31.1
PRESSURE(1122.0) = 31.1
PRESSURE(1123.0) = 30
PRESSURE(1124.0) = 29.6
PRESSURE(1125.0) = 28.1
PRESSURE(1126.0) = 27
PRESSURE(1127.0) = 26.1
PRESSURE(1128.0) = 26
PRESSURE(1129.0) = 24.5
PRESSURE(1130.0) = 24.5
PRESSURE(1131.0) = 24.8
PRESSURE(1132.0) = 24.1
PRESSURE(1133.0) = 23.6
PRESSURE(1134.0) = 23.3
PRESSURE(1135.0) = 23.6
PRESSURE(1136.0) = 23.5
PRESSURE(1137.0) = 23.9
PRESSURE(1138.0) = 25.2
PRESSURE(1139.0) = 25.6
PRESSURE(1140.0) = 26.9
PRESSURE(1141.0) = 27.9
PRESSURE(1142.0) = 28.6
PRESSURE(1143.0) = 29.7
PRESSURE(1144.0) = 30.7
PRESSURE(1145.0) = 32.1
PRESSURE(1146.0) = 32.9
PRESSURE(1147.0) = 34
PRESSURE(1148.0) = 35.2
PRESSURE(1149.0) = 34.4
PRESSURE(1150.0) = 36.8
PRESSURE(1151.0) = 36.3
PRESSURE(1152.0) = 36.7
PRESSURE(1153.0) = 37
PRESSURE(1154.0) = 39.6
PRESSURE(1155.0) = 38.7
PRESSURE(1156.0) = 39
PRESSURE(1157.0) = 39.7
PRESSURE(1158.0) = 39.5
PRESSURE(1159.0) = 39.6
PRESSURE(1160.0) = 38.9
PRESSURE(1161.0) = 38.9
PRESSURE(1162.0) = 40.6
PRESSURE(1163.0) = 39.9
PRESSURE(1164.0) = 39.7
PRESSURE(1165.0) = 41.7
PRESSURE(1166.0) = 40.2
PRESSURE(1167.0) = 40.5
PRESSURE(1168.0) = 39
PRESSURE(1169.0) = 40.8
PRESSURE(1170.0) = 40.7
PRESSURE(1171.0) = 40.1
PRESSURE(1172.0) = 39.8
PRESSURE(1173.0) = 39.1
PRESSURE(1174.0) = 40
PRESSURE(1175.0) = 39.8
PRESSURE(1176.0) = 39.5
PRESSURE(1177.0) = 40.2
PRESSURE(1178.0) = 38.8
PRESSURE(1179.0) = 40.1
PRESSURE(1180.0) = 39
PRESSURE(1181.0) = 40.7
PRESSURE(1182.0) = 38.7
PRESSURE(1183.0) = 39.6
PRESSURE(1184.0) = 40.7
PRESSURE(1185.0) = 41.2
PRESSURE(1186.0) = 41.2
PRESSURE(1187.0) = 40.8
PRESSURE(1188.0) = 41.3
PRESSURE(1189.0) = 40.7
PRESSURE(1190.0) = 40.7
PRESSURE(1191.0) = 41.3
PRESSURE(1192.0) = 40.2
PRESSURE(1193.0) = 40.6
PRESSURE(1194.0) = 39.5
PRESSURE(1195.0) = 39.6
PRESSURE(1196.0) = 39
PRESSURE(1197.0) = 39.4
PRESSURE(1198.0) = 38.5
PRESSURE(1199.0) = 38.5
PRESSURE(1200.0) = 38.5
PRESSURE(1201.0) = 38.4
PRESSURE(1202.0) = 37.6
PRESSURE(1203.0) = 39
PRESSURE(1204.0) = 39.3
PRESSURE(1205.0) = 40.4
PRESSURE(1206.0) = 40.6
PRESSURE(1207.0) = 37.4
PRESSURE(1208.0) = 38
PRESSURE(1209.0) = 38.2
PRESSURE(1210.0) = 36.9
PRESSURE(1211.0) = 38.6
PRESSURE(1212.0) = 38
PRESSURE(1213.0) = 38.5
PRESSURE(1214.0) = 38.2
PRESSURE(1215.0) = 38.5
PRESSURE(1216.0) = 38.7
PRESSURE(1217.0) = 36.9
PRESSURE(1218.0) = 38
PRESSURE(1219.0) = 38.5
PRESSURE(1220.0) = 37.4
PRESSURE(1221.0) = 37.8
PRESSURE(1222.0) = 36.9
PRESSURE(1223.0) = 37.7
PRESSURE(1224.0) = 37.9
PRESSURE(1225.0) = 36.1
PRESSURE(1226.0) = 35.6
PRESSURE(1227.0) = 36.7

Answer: 1.41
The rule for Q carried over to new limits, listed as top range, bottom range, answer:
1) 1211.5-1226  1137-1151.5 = 1.22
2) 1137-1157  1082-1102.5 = 0.80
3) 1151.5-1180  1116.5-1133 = 1.37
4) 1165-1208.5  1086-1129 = 1.06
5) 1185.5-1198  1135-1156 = 1.27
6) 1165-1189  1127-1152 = 1.41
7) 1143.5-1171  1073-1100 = 0.92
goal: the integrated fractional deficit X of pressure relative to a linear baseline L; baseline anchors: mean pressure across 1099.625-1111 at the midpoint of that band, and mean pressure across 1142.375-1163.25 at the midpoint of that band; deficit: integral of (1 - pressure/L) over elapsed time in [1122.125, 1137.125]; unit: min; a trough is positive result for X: 5.0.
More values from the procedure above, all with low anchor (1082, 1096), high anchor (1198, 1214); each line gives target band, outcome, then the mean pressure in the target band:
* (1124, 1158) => 8.30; 30.1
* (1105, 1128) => 3.29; 34.7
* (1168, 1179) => -0.18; 39.9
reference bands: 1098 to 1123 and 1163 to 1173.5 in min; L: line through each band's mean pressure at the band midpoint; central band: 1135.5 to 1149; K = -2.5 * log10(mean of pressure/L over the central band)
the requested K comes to 0.32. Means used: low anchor 38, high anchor 40.1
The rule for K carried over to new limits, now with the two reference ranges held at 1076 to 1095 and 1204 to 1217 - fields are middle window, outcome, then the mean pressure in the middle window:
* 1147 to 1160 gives 0.05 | 37.6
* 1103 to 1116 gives 0.03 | 39.2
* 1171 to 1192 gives -0.03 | 40.2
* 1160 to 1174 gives -0.02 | 40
